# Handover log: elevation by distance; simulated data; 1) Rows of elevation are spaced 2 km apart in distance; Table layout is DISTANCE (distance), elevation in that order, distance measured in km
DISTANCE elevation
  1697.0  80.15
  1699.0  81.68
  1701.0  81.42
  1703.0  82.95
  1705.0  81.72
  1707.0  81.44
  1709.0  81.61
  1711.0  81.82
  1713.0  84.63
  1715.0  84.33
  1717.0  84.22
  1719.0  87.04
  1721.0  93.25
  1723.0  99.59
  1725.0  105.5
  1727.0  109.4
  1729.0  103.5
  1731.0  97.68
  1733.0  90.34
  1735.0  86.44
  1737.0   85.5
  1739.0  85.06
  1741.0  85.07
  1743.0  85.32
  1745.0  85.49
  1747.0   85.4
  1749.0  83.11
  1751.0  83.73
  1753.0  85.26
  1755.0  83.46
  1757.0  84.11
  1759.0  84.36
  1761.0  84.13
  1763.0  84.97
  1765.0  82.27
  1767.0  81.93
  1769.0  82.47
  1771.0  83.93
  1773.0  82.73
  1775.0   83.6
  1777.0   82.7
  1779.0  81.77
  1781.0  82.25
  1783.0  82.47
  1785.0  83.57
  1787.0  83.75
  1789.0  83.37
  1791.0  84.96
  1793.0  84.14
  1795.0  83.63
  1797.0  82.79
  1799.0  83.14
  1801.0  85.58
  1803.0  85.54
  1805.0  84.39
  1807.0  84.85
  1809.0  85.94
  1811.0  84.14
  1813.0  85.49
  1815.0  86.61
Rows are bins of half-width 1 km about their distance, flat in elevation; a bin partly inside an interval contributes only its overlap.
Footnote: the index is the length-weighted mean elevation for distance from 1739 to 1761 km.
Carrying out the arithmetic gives 84.5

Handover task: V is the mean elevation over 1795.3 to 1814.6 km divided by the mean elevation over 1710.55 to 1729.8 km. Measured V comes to 0.9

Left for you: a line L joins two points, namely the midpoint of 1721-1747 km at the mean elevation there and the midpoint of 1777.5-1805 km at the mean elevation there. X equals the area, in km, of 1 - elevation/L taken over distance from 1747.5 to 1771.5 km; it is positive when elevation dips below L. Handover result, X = 1.4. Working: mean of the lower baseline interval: 92.9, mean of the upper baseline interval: 83.6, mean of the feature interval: 83.7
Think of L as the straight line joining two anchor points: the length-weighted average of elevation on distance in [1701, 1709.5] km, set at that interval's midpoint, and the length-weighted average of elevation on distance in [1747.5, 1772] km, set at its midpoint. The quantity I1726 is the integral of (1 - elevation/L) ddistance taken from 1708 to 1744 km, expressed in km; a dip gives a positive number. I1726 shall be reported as -3.5 km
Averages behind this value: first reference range 81.9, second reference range 83.7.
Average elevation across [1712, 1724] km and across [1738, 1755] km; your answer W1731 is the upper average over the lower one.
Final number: 1.0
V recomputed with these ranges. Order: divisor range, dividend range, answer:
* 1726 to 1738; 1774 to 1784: 0.86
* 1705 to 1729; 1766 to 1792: 0.92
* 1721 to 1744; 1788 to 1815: 0.90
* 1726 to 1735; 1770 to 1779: 0.84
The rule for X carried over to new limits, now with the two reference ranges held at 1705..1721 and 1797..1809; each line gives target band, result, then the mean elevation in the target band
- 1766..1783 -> 0.4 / 82.7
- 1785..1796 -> 0.1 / 83.9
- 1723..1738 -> -2.3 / 97.1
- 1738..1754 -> -0.1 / 84.8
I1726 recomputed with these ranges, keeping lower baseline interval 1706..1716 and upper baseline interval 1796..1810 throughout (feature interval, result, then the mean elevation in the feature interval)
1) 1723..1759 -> -2.8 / 89.8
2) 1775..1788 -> 0.2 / 82.8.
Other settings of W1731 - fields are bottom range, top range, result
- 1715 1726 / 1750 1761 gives 0.90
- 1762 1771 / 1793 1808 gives 1.01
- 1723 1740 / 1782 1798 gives 0.87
